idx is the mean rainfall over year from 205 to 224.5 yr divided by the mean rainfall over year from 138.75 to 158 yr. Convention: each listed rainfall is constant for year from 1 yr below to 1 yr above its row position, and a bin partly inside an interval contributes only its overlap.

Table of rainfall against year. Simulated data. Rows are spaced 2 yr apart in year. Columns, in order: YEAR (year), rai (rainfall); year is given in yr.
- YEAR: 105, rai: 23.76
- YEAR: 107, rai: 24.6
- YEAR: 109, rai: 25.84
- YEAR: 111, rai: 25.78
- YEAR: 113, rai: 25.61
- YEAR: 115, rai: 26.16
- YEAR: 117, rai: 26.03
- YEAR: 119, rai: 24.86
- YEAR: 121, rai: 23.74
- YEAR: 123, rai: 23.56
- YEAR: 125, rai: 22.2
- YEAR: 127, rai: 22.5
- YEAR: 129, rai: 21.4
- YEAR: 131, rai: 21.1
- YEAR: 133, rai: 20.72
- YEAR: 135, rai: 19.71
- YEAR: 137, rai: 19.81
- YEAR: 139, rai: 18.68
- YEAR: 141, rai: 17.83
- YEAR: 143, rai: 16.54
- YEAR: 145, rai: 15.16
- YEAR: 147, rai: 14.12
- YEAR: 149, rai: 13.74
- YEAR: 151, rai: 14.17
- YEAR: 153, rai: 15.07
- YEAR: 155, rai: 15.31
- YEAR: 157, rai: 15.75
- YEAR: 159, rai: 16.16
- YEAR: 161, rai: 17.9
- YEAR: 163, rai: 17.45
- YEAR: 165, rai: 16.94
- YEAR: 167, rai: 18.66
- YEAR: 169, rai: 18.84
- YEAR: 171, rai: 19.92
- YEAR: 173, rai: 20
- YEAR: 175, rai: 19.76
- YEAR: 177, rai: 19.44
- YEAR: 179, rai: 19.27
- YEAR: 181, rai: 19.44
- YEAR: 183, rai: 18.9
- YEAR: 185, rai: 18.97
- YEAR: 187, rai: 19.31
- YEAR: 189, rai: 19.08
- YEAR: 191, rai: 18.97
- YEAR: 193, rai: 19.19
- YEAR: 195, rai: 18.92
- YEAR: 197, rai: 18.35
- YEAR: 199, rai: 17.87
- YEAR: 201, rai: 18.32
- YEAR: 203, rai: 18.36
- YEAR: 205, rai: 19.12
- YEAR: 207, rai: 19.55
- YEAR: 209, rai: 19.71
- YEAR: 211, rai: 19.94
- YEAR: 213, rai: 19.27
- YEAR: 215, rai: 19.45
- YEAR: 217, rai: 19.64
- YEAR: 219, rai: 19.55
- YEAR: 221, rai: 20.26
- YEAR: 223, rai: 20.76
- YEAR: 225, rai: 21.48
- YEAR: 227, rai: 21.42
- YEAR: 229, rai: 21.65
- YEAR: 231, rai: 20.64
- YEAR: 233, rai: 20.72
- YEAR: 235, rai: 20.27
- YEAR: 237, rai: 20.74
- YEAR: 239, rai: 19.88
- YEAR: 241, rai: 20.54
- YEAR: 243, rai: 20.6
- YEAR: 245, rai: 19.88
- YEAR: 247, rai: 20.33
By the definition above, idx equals 1.28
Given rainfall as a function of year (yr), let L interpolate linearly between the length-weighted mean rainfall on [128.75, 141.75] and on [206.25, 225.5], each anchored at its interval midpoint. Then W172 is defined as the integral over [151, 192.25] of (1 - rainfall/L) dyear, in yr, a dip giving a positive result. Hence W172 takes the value 3.57 yr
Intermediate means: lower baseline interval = 19.8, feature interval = 18.2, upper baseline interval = 19.9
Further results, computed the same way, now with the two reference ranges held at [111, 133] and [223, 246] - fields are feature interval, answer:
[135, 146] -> 2.6 yr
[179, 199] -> 2.7 yr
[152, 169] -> 4.4 yr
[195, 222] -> 2.8 yr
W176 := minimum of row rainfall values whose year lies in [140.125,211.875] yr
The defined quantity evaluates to 13.74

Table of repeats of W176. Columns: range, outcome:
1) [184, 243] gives 17.87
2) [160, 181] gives 16.94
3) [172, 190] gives 18.9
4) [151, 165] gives 14.17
